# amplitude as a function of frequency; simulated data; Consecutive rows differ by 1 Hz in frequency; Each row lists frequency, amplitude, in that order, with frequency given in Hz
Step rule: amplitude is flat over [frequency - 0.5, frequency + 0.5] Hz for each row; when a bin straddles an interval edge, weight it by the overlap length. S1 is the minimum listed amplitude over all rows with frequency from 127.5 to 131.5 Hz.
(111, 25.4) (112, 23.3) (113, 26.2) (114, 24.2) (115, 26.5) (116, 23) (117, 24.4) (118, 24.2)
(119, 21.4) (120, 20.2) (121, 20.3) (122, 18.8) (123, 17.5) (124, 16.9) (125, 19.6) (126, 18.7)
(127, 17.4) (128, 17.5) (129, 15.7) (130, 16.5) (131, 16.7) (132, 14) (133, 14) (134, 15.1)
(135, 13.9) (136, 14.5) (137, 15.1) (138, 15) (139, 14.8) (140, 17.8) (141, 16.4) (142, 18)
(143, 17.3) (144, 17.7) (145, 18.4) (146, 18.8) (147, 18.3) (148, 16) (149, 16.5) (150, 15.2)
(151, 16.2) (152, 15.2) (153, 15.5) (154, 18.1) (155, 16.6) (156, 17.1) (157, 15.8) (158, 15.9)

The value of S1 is 15.7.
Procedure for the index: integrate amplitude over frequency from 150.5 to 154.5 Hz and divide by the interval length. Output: 16.2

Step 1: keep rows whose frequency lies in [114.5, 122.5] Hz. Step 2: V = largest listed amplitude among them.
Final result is 26.5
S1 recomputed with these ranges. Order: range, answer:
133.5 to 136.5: 13.9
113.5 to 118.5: 23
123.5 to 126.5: 16.9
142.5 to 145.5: 17.3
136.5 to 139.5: 14.8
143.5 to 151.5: 15.2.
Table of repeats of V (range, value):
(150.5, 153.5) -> 16.2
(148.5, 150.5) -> 16.5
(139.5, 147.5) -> 18.8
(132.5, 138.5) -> 15.1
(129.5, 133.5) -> 16.7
